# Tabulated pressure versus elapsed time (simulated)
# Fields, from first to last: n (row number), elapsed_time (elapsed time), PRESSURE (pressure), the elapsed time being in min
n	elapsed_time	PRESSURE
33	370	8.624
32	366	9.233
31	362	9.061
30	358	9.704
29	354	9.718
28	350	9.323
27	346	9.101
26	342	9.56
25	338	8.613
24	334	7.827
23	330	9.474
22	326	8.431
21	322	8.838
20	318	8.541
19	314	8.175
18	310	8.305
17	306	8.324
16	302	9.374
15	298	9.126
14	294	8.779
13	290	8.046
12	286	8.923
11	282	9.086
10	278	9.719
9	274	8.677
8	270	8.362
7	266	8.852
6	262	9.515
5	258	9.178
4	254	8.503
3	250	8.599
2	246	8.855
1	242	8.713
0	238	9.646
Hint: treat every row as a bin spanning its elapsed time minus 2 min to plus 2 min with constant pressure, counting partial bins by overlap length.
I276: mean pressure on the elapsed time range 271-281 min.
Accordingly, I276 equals 9.1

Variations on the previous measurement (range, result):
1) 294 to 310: 8.84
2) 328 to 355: 9.06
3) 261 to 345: 8.78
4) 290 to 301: 8.83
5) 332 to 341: 8.37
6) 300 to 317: 8.54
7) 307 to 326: 8.45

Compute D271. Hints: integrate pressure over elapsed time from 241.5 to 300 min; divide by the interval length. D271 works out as 8.87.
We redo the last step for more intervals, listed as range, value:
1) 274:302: 8.96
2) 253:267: 9.06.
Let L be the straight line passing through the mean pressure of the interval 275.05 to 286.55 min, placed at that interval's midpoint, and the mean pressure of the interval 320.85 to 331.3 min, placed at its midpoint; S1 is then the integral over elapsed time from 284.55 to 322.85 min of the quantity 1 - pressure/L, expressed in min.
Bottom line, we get 1.79 min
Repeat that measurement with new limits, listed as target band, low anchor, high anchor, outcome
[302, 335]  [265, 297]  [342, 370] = 1.8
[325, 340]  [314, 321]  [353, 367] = 0.4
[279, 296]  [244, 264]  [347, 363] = 0.6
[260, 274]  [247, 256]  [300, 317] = -0.5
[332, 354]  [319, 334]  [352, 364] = 0.4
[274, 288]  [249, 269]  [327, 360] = -0.3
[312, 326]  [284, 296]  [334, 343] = 0.3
